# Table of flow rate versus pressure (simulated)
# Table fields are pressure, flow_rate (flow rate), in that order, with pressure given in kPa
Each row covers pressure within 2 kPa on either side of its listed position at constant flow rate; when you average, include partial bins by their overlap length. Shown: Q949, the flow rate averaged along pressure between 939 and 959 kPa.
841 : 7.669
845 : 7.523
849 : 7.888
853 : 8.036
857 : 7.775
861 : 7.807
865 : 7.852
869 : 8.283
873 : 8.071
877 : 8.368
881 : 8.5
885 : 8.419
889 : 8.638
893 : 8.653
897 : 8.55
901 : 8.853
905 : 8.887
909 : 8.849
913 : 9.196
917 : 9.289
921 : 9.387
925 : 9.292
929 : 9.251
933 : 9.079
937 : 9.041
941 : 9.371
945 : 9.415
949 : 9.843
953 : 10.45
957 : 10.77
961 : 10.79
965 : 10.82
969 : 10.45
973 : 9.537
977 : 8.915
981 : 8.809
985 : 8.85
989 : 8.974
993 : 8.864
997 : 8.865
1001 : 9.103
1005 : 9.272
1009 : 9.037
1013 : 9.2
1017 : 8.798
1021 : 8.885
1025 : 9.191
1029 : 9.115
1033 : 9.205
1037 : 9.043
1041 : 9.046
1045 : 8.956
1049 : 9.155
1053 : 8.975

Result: 9.97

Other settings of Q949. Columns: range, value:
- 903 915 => 8.98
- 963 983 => 9.71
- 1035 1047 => 9.01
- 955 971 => 10.7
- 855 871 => 7.93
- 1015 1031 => 9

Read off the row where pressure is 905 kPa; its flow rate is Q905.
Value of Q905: 8.887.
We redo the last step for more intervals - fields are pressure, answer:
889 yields 8.638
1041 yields 9.046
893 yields 8.653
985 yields 8.85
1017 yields 8.798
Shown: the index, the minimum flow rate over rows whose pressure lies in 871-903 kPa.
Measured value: 8.071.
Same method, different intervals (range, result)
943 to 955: 9.415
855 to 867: 7.775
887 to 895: 8.638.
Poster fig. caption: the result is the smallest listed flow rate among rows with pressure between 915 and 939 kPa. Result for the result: 9.041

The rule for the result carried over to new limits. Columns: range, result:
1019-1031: 8.885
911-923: 9.196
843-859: 7.523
